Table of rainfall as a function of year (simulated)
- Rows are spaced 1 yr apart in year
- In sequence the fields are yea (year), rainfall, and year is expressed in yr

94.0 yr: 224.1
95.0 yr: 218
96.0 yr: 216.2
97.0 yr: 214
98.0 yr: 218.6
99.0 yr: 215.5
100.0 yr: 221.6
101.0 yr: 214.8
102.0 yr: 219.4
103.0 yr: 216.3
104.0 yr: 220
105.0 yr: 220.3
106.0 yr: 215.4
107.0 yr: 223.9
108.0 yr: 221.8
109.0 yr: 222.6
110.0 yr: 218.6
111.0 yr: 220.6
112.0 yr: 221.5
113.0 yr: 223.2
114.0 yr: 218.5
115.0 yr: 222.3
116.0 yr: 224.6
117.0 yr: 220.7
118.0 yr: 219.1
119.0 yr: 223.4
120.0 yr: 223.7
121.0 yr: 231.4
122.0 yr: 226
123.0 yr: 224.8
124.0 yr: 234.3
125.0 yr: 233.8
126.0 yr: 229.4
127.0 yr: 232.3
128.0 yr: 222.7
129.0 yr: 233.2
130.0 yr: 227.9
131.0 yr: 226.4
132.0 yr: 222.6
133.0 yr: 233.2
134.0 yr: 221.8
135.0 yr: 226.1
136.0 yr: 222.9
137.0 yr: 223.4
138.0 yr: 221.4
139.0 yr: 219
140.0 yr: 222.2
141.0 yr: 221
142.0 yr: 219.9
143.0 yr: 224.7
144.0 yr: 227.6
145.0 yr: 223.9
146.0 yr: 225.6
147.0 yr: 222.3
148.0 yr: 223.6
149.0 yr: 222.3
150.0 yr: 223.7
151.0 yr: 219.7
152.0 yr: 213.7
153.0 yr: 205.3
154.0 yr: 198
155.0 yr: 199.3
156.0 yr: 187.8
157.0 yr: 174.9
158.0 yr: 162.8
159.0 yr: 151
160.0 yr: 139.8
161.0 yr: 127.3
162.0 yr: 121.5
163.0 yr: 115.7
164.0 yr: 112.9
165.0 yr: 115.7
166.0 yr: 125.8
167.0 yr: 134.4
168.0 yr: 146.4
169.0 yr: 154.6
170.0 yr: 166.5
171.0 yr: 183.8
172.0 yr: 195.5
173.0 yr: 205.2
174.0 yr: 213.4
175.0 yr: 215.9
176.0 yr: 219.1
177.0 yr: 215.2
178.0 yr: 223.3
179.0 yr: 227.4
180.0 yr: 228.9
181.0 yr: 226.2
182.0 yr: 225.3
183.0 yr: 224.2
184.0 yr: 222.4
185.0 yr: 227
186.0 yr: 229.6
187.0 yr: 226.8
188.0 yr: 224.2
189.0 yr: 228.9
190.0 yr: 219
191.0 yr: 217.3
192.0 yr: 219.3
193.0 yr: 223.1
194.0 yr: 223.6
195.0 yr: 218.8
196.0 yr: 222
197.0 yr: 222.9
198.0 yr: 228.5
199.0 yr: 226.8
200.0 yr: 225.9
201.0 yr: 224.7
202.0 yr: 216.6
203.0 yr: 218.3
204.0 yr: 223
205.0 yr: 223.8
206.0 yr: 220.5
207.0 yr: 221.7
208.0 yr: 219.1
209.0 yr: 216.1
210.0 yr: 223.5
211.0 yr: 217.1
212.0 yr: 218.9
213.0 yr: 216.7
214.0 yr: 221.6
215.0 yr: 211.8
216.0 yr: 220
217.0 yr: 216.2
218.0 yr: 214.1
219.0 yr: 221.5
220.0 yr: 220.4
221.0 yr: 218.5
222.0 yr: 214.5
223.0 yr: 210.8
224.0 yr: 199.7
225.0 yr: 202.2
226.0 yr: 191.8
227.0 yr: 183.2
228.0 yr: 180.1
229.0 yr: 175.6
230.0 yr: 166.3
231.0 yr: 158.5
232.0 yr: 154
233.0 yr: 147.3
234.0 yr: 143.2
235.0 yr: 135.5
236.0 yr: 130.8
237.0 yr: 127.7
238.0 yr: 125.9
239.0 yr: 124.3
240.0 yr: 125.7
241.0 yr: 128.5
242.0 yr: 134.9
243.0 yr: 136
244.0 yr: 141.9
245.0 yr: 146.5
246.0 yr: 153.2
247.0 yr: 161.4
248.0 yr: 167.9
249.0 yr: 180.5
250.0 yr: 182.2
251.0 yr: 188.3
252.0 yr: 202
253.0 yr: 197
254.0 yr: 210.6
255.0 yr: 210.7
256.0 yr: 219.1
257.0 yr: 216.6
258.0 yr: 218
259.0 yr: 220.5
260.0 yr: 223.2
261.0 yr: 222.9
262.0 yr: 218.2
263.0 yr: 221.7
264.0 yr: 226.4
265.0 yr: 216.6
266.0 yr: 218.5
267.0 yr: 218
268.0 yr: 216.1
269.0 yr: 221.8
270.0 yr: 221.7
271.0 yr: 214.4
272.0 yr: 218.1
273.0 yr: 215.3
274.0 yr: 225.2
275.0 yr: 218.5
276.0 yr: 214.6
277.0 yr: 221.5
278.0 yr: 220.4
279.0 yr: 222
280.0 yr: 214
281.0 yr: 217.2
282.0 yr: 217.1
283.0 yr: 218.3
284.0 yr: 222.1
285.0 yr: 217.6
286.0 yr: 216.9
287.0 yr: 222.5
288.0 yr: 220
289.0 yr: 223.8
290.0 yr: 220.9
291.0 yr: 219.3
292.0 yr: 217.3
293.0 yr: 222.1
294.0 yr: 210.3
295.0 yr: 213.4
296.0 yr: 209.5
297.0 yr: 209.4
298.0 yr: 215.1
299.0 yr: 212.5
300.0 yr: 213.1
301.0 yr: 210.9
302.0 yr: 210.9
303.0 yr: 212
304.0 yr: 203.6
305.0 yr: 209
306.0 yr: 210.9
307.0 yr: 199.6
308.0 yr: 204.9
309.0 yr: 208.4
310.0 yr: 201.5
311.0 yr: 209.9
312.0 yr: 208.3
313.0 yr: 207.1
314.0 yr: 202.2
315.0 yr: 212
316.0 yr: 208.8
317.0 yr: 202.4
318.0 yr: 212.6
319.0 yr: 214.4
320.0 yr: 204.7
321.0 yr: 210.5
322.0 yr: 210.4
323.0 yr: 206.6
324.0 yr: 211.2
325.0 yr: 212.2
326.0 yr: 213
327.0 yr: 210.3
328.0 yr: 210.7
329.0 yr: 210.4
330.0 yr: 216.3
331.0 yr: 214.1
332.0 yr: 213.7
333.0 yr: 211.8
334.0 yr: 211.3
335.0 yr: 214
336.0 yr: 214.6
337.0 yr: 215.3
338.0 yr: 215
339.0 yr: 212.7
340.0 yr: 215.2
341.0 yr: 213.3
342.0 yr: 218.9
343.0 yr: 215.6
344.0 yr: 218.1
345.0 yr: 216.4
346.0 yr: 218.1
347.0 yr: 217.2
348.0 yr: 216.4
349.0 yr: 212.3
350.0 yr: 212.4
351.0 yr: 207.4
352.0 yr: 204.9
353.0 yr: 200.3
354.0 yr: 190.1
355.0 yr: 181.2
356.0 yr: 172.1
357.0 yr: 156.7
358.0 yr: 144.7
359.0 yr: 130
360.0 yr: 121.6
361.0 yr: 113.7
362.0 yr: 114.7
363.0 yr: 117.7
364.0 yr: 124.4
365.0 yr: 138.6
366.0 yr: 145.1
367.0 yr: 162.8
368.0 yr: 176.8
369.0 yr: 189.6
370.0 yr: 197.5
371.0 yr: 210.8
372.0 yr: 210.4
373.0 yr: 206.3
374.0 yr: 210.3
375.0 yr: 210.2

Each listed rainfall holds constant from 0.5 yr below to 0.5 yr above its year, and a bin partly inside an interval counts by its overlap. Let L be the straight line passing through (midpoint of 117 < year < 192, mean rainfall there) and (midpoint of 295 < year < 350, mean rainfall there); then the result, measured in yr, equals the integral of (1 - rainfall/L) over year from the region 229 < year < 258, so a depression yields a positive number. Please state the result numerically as 6.4 yr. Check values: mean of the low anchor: 206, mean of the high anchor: 211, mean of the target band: 163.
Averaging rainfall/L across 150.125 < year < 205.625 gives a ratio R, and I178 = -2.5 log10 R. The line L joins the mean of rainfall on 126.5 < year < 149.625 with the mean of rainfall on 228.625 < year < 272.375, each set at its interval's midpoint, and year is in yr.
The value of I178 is 0.05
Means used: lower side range 225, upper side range 181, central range 198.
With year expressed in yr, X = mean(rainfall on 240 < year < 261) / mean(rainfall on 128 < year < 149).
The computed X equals 0.81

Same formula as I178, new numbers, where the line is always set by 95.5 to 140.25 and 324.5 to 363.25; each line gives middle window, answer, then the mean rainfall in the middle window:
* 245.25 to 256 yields 0.116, 186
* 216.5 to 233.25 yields 0.091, 193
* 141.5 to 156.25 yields 0.015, 216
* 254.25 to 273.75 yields -0.068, 219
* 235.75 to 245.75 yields 0.489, 133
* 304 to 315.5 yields -0.035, 207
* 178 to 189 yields -0.055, 226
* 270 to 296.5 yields -0.077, 218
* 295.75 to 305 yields -0.050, 211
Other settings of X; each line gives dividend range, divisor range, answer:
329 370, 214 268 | 1.01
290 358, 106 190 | 1.01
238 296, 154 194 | 1.07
